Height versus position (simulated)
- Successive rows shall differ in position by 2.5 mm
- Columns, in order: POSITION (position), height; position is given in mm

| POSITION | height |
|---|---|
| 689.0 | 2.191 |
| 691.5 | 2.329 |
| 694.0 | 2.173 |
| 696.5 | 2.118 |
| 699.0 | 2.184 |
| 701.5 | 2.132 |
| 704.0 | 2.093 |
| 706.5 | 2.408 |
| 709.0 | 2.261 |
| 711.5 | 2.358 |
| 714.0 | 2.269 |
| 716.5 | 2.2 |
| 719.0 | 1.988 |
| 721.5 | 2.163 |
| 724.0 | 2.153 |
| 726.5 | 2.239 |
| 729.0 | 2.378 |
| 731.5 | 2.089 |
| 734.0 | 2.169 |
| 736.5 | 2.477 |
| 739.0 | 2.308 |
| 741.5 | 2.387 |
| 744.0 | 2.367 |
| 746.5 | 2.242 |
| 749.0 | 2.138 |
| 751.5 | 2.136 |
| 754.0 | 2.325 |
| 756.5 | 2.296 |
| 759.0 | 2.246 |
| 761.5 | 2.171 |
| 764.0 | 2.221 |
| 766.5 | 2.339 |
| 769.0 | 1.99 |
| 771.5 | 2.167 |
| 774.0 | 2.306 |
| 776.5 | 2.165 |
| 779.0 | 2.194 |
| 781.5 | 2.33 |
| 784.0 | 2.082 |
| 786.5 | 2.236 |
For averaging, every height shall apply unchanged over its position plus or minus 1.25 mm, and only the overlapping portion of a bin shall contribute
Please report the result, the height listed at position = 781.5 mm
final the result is 2.33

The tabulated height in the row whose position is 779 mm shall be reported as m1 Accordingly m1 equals 2.194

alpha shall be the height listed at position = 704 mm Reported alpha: 2.093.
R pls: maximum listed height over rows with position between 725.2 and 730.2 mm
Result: 2.378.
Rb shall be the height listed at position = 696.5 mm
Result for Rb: 2.118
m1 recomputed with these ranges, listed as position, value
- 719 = 1.988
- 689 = 2.191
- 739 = 2.308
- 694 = 2.173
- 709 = 2.261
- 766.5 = 2.339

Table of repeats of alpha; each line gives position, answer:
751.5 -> 2.136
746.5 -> 2.242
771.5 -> 2.167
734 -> 2.169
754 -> 2.325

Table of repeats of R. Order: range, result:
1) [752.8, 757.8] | 2.325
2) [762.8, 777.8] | 2.339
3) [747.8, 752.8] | 2.138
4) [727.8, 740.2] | 2.477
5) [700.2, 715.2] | 2.408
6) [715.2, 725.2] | 2.2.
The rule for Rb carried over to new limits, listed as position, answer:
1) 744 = 2.367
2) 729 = 2.378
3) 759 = 2.246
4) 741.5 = 2.387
